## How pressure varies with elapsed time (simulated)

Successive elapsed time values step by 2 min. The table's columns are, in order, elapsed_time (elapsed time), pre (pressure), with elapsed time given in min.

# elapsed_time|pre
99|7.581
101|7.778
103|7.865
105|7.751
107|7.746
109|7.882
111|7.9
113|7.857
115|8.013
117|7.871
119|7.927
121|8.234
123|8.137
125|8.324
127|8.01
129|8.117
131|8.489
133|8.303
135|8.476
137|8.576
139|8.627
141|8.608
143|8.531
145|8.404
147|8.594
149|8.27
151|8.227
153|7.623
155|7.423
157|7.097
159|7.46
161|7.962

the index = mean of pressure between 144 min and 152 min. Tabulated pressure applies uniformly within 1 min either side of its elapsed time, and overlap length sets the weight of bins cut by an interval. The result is 8.37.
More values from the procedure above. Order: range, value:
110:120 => 7.91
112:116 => 7.94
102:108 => 7.79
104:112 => 7.82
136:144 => 8.59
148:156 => 7.89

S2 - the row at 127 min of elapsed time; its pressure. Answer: 8.01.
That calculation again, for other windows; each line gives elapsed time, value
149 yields 8.27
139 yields 8.627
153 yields 7.623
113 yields 7.857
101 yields 7.778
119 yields 7.927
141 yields 8.608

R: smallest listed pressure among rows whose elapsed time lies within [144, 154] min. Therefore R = 7.623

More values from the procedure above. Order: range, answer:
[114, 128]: 7.871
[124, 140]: 8.01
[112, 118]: 7.857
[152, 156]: 7.423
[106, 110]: 7.746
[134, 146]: 8.404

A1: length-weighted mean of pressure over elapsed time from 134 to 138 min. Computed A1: 8.53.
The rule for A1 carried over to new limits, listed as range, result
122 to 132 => 8.22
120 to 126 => 8.23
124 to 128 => 8.17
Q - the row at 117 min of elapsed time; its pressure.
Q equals 7.871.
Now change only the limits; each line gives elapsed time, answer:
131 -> 8.489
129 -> 8.117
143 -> 8.531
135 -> 8.476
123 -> 8.137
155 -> 7.423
